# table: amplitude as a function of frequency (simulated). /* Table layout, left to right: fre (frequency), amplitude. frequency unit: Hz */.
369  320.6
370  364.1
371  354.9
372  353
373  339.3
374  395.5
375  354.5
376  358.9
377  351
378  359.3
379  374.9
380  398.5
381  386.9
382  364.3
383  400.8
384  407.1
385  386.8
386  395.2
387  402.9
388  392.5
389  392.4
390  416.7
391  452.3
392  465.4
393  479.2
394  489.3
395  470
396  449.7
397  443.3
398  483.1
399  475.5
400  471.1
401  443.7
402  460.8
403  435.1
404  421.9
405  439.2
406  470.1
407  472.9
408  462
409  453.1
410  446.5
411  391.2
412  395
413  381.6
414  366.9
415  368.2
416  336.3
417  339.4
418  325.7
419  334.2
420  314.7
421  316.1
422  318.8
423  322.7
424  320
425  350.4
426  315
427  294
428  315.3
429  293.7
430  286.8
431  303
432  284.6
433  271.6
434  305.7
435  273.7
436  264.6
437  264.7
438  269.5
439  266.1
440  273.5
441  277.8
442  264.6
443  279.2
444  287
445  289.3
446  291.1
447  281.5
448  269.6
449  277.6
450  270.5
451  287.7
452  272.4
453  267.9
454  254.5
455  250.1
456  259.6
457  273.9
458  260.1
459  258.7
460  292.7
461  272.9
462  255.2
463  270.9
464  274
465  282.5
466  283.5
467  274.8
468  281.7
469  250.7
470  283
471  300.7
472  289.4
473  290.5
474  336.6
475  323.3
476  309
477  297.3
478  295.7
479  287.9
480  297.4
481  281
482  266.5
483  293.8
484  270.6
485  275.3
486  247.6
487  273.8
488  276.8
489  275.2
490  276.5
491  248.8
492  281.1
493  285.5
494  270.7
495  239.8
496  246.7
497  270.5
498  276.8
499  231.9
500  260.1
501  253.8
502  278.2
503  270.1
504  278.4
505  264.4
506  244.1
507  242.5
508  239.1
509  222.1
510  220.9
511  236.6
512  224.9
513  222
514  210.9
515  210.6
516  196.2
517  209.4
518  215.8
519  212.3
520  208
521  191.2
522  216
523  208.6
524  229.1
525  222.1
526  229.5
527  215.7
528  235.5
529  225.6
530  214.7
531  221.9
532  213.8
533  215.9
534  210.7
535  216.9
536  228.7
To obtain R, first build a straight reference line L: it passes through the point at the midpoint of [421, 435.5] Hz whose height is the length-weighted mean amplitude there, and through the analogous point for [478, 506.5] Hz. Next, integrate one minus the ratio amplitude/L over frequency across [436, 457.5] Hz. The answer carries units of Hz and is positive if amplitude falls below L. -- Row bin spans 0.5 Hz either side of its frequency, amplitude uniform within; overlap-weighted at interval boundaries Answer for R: 1.6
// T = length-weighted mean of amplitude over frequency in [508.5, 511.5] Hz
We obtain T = 227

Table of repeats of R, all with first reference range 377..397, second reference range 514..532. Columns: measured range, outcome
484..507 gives -0.83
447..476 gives 2.50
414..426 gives 1.10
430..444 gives 2.61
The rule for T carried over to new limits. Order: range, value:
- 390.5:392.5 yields 459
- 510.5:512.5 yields 231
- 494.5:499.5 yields 253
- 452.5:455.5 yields 258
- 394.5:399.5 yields 464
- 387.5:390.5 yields 401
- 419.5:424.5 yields 318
